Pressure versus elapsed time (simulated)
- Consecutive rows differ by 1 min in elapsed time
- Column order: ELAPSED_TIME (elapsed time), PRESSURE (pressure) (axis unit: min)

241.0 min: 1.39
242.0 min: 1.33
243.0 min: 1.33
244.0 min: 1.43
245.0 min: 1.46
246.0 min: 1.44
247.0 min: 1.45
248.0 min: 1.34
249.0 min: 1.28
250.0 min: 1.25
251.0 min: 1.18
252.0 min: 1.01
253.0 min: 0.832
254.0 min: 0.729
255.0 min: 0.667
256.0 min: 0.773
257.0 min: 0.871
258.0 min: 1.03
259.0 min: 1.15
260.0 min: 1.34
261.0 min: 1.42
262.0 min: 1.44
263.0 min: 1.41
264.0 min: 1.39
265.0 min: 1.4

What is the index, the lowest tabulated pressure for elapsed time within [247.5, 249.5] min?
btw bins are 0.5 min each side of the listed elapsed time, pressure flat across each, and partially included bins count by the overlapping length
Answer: 1.28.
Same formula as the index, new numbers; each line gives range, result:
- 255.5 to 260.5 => 0.773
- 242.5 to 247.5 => 1.33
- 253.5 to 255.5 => 0.667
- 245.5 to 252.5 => 1.01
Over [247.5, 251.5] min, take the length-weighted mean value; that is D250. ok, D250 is 1.26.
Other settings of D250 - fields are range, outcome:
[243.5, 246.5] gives 1.44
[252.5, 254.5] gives 0.78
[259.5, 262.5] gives 1.4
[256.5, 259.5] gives 1.02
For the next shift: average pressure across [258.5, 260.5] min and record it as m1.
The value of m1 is 1.25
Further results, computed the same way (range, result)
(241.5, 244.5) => 1.36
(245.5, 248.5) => 1.41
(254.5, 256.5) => 0.72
